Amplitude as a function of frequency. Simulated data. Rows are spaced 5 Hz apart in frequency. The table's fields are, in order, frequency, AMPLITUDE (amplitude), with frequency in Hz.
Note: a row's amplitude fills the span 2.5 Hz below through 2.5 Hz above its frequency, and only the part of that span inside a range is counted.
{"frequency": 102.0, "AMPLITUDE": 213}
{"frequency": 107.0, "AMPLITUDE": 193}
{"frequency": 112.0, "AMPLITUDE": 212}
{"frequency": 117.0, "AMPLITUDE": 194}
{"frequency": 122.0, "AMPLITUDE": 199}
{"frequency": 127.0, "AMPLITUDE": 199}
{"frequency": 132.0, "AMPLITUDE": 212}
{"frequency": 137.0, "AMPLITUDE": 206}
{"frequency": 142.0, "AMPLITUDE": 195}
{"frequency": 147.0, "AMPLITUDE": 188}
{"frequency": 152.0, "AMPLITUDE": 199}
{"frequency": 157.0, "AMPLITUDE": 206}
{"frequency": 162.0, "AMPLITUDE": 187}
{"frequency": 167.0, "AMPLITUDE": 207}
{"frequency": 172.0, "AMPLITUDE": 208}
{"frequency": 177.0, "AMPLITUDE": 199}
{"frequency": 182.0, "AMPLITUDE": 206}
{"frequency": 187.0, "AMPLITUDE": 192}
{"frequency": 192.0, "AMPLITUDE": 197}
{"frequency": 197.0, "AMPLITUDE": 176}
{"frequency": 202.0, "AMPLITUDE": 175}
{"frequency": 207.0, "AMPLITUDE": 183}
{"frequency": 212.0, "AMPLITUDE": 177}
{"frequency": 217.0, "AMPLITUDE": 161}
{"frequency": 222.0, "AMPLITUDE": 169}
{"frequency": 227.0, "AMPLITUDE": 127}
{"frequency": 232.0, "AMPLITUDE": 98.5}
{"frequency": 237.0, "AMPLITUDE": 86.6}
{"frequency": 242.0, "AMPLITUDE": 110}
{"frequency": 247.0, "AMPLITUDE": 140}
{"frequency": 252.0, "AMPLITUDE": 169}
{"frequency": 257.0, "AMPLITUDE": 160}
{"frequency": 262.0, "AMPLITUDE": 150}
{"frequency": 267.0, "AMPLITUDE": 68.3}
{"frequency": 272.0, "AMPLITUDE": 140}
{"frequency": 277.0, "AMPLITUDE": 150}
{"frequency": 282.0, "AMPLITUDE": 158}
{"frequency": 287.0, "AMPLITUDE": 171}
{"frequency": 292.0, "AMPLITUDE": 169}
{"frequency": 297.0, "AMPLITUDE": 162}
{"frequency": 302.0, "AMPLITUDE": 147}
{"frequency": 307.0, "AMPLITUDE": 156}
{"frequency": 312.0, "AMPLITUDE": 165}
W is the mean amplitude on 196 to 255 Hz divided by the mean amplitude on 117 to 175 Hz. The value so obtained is 0.7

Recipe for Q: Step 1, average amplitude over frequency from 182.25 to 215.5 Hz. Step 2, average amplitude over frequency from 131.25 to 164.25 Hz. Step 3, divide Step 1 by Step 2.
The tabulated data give 0.93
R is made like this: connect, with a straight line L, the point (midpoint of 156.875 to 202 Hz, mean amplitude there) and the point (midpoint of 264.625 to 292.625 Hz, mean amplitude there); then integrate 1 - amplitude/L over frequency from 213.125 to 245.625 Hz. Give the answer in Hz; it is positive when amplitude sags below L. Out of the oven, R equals 7.9 Hz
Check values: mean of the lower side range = 196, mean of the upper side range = 141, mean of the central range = 128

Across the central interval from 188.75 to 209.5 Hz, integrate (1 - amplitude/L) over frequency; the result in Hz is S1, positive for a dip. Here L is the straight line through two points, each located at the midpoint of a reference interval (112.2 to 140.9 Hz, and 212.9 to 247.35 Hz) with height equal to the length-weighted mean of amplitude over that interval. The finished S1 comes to -4.4 Hz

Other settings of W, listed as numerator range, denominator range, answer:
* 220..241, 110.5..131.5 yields 0.59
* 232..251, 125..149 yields 0.57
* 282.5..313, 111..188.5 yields 0.80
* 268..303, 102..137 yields 0.76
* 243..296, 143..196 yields 0.74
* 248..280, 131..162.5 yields 0.70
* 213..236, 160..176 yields 0.69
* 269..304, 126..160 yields 0.78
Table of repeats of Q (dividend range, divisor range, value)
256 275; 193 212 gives 0.71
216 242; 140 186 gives 0.63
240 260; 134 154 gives 0.74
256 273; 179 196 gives 0.64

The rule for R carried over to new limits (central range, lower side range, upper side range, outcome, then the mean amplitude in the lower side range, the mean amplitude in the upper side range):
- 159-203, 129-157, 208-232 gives -4.35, 201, 154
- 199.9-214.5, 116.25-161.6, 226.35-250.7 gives -3.89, 199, 114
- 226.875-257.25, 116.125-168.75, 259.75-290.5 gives 5.78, 199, 140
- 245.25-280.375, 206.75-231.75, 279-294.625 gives 4.74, 156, 165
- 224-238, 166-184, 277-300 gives 5.78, 205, 163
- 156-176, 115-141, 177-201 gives -0.58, 202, 192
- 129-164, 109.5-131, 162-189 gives 0.40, 202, 201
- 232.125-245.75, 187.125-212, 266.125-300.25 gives 5.29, 183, 149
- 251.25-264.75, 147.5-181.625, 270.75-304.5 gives 0.89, 201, 157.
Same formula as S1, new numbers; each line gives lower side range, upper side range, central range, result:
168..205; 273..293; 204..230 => 2.96 Hz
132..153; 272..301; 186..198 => -0.28 Hz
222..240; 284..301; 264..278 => 2.90 Hz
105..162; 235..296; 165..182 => -2.16 Hz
